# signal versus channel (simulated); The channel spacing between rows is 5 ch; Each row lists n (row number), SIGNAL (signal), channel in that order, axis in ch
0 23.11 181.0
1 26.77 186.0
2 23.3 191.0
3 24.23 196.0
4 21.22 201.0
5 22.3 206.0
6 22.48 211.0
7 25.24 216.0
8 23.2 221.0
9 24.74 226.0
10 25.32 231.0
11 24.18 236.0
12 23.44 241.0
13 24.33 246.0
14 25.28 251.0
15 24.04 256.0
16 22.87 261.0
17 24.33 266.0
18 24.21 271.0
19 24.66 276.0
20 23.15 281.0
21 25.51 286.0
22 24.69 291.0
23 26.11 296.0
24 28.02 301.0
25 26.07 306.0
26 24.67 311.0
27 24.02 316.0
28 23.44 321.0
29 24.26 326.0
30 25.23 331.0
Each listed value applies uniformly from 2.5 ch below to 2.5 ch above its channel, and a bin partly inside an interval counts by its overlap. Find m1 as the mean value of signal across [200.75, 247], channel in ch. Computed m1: 23.7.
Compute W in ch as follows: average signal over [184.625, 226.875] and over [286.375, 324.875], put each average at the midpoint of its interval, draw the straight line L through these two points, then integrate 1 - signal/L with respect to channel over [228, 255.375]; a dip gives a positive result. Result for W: -0.3 ch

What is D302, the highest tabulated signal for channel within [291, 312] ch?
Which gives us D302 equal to 28.02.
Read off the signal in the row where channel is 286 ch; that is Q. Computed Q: 25.51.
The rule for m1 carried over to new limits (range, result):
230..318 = 24.7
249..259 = 24.5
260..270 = 23.8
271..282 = 24.1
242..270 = 24.1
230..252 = 24.4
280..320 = 25.3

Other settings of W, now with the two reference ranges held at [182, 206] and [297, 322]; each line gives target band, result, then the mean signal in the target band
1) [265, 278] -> 0.2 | 24.4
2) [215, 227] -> -0.1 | 24.2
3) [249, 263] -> 0.3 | 24.1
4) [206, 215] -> 0.4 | 22.9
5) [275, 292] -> 0.4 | 24.5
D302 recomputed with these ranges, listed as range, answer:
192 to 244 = 25.32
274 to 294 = 25.51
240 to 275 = 25.28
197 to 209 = 22.3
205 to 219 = 25.24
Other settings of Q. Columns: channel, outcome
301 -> 28.02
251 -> 25.28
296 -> 26.11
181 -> 23.11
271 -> 24.21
